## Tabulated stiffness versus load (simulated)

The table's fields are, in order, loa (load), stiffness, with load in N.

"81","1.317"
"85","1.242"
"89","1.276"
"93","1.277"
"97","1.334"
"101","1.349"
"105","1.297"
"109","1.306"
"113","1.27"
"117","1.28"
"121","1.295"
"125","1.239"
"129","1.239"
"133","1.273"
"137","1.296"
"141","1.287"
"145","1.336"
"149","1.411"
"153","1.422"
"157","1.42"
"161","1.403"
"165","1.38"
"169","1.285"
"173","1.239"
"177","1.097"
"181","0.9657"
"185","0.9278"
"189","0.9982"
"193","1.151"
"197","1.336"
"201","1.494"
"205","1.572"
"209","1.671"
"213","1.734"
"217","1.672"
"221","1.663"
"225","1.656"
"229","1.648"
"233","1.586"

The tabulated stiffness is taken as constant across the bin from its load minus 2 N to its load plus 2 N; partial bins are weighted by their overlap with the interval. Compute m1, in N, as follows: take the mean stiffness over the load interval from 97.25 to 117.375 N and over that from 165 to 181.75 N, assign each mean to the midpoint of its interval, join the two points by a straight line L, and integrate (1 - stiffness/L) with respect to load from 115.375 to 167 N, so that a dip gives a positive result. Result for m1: -3.6 N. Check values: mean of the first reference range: 1.3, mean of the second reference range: 1.19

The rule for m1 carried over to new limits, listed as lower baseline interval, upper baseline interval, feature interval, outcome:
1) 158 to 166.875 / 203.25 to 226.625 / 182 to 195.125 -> 4.3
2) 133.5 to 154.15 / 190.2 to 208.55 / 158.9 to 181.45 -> 2.0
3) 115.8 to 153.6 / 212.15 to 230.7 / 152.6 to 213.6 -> 8.2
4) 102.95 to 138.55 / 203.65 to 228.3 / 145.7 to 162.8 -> 0.1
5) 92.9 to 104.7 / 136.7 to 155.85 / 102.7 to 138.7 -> 1.7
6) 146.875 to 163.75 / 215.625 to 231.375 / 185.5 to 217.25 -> 3.3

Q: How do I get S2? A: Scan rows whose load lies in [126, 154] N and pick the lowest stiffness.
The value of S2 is 1.239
